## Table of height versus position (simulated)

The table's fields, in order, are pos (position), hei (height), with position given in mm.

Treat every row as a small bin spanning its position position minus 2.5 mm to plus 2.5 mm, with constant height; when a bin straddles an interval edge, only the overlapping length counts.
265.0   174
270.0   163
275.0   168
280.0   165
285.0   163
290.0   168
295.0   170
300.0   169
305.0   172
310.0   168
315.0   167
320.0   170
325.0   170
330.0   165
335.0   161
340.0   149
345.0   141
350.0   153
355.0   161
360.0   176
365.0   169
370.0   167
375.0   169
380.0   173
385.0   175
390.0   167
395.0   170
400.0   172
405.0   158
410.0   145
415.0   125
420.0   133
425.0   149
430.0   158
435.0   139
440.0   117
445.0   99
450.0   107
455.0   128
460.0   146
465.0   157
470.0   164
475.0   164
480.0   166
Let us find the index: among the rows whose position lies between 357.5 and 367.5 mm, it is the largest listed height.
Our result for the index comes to 176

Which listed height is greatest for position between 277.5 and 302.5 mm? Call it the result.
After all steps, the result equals 170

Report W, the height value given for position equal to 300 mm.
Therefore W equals 169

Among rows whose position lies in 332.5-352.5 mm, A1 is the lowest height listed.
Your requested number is 141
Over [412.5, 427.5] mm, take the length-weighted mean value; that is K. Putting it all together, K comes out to 136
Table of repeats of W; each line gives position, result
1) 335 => 161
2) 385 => 175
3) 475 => 164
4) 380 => 173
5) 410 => 145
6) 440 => 117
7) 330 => 165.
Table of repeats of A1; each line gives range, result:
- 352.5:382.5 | 161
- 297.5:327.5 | 167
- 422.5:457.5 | 99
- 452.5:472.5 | 128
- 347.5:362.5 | 153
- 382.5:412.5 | 145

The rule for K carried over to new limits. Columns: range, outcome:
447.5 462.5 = 127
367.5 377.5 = 168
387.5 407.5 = 167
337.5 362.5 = 156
